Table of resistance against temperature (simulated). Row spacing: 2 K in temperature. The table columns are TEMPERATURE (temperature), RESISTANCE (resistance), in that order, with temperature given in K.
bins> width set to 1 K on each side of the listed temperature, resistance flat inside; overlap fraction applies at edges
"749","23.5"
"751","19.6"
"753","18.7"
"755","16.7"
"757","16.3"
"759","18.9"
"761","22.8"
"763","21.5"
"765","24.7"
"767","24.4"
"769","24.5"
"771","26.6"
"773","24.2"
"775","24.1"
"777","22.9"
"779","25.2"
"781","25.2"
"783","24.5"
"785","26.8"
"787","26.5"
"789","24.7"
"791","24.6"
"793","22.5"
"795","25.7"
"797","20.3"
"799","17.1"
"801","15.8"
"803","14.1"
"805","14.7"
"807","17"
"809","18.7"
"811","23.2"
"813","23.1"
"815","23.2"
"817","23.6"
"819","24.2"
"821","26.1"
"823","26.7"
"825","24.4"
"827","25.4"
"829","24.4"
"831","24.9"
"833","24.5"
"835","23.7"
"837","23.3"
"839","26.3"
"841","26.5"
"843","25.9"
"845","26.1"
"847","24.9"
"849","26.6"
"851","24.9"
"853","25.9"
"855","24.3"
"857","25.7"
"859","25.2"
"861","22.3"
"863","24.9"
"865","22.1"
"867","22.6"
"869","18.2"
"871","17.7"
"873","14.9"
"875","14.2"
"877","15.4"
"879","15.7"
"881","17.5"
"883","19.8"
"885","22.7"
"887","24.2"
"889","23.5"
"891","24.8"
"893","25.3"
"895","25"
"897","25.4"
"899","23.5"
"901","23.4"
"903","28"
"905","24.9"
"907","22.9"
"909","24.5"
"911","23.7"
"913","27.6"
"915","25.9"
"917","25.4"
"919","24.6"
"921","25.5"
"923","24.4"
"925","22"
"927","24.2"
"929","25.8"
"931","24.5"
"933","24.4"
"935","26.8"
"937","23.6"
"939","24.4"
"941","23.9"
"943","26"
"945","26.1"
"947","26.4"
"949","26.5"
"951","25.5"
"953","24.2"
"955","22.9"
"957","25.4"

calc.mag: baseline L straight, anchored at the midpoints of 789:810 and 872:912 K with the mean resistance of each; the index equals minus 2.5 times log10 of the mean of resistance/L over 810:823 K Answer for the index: -0.21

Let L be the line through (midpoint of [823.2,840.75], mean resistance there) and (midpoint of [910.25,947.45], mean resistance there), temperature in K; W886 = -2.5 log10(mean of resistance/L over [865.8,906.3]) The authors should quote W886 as 0.167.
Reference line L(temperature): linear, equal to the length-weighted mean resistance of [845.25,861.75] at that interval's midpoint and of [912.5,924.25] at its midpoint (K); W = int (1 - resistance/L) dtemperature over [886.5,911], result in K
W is 0.69 K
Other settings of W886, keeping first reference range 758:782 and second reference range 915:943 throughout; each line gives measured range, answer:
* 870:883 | 0.443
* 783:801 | 0.033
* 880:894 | 0.087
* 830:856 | -0.046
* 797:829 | 0.134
